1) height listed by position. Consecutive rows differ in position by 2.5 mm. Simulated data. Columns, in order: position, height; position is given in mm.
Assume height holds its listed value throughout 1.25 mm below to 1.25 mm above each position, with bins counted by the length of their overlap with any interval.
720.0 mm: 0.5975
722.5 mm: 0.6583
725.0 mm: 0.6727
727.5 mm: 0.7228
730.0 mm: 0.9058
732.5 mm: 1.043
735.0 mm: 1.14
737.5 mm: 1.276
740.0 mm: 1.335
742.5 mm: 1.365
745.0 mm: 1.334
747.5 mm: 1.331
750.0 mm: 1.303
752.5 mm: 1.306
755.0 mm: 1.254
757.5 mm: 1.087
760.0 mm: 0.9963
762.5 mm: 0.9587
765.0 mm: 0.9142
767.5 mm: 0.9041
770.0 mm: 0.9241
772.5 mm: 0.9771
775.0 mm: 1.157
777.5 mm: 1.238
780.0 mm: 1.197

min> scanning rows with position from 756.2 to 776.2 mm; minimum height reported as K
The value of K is 0.9041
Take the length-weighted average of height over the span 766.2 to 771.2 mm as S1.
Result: 0.914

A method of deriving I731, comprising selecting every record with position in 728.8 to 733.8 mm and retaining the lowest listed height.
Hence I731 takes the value 0.9058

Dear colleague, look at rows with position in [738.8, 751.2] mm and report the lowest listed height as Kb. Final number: 1.303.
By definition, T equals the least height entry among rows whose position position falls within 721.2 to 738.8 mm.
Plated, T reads 0.6583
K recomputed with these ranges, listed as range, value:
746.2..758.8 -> 1.087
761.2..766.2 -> 0.9142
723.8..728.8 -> 0.6727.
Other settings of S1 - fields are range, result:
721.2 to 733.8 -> 0.801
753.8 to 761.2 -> 1.11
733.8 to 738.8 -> 1.21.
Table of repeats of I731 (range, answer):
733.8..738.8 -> 1.14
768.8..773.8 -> 0.9241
